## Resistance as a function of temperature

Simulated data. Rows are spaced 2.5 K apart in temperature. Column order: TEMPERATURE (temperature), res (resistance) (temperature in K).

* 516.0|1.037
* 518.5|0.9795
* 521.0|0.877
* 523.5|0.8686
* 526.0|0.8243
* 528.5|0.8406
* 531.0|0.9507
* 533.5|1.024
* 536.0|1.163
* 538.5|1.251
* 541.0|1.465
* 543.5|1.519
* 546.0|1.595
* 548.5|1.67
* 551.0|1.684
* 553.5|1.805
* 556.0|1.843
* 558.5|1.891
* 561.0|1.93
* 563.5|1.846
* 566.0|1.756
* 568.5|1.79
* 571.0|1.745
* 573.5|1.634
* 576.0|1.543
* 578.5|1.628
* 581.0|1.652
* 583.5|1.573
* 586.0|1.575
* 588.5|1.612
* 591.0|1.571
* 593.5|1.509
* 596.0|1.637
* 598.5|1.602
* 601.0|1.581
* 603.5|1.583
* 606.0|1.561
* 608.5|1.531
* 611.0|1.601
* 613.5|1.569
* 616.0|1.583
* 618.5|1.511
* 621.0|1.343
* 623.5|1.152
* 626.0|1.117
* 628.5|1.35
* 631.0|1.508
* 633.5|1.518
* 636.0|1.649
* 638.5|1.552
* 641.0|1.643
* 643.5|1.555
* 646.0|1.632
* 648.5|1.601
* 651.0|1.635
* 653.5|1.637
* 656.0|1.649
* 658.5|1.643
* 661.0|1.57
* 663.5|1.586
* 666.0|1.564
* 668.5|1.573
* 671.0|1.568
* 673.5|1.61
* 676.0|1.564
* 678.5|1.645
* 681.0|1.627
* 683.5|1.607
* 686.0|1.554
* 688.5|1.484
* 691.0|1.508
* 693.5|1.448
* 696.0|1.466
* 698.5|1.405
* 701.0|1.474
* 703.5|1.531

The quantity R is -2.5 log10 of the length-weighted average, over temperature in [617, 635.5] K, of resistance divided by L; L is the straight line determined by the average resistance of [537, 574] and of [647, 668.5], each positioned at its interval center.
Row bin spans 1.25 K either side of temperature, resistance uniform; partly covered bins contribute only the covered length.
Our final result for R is 0.19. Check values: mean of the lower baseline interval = 1.69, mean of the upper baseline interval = 1.61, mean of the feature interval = 1.37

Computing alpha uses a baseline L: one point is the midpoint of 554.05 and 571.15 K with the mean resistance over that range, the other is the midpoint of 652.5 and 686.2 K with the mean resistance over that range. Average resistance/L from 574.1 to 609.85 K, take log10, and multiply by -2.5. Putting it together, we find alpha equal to 0.120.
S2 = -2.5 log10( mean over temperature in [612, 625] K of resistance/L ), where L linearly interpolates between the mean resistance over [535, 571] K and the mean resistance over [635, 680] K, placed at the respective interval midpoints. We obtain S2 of 0.14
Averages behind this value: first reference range 1.66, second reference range 1.6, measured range 1.43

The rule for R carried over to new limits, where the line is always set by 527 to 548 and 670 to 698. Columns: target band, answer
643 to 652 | -0.10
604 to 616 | -0.13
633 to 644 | -0.10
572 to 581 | -0.22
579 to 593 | -0.19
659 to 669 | -0.05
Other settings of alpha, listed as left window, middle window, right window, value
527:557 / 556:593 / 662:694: -0.184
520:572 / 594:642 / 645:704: 0.006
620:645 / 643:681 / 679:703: -0.089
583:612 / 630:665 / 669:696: -0.023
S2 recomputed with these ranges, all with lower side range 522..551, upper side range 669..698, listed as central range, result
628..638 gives -0.063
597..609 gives -0.154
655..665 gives -0.080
